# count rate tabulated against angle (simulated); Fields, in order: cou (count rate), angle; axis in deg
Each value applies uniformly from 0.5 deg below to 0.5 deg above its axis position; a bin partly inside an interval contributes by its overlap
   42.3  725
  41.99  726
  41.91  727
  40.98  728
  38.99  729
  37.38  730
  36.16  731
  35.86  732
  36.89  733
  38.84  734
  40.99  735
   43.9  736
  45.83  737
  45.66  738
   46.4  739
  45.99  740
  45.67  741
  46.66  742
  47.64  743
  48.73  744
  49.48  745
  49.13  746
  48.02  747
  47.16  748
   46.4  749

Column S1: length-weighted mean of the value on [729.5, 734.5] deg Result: 37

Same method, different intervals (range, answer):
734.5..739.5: 44.6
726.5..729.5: 40.6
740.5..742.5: 46.2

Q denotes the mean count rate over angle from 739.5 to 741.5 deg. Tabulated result 45.8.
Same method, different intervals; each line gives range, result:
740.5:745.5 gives 47.6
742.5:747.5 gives 48.6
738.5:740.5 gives 46.2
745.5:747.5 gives 48.6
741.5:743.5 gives 47.1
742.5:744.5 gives 48.2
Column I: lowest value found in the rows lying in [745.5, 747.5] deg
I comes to 48.02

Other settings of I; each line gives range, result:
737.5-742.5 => 45.66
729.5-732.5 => 35.86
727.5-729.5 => 38.99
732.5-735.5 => 36.89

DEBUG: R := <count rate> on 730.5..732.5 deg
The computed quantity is 36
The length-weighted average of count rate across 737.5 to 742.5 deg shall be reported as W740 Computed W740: 46.1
